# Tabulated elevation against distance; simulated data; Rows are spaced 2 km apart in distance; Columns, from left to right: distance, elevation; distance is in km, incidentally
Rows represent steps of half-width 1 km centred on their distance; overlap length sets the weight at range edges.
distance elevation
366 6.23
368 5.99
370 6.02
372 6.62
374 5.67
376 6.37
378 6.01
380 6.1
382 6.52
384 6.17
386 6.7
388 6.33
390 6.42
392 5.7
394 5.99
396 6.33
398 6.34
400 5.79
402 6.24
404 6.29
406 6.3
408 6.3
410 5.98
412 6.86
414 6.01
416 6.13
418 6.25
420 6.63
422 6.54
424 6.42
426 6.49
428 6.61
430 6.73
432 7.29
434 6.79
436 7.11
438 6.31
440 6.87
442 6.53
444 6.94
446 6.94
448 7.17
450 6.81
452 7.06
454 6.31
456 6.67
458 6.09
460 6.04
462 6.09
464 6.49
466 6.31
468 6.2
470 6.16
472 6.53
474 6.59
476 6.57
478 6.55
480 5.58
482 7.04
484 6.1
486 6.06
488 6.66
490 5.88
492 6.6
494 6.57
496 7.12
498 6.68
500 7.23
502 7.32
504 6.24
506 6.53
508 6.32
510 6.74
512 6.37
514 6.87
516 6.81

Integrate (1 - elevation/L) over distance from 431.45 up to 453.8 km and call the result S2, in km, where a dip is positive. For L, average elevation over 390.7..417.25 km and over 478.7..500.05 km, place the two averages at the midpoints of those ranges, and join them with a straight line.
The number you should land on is -2.0 km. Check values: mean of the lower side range 6.18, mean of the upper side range 6.47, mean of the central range 6.86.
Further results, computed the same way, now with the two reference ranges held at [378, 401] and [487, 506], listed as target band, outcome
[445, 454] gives -0.6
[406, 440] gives -0.9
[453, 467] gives 0.5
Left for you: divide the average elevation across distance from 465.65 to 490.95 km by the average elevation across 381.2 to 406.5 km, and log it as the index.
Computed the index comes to 1.0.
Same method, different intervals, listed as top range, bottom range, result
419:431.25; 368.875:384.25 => 1.06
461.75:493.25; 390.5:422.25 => 1.02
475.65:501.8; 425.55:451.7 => 0.96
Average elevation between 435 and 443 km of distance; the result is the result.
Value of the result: 6.71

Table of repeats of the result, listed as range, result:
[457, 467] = 6.2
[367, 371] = 6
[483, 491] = 6.17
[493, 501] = 6.9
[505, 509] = 6.43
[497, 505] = 6.87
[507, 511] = 6.53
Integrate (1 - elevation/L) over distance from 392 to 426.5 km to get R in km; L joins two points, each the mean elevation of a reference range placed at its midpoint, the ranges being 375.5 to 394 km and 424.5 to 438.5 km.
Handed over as 1.3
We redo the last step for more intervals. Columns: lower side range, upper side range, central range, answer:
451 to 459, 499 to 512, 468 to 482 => 0.5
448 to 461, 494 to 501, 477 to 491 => 1.1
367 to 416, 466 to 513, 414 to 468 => -1.9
